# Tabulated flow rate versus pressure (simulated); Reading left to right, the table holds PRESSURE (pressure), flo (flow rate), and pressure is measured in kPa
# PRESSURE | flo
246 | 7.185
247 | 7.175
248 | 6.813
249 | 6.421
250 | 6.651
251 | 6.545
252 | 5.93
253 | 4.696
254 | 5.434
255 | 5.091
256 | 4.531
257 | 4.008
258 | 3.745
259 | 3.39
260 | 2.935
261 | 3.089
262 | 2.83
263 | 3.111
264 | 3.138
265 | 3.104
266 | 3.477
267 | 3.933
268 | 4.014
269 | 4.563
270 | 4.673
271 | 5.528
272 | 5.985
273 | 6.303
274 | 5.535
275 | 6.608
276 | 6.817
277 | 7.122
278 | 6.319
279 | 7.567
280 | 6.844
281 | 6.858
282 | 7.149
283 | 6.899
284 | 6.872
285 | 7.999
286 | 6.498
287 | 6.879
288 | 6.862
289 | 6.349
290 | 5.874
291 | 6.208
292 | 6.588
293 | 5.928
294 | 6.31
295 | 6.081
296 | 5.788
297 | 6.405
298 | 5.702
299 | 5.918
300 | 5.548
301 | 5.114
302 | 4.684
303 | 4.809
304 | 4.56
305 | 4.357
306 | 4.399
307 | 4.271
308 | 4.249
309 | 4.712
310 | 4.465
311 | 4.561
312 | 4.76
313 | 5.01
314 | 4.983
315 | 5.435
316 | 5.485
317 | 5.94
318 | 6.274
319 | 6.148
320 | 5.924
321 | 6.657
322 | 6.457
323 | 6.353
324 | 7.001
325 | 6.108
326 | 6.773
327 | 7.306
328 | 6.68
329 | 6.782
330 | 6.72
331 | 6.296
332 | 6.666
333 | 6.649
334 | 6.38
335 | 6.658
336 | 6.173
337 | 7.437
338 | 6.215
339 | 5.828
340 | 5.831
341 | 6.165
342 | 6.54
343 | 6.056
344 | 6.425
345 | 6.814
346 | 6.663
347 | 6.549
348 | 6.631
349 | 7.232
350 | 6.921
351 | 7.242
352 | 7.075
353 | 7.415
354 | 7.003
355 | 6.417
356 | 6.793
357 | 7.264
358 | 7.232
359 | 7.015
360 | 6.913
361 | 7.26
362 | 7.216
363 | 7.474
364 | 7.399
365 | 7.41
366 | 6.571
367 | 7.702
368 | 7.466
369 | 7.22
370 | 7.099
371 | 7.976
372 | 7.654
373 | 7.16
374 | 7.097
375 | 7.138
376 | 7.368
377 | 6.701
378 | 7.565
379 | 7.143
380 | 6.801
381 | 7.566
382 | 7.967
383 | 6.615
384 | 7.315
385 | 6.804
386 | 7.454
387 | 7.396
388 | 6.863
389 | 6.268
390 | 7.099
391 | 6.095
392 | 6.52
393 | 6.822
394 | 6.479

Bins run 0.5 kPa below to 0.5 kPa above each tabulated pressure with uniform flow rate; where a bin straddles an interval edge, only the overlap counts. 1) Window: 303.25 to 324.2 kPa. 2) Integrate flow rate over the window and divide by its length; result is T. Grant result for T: 5.3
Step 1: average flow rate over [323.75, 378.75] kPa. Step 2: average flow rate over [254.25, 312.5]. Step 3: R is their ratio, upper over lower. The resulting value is 1.30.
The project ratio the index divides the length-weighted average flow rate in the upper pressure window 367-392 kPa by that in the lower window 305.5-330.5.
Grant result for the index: 1.25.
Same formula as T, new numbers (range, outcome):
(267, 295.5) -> 6.29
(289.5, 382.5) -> 6.4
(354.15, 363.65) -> 7.07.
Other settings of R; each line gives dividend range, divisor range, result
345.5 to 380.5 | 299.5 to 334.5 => 1.26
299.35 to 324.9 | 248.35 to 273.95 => 1.16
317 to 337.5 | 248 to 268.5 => 1.50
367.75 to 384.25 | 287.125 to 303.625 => 1.23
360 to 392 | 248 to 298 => 1.29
